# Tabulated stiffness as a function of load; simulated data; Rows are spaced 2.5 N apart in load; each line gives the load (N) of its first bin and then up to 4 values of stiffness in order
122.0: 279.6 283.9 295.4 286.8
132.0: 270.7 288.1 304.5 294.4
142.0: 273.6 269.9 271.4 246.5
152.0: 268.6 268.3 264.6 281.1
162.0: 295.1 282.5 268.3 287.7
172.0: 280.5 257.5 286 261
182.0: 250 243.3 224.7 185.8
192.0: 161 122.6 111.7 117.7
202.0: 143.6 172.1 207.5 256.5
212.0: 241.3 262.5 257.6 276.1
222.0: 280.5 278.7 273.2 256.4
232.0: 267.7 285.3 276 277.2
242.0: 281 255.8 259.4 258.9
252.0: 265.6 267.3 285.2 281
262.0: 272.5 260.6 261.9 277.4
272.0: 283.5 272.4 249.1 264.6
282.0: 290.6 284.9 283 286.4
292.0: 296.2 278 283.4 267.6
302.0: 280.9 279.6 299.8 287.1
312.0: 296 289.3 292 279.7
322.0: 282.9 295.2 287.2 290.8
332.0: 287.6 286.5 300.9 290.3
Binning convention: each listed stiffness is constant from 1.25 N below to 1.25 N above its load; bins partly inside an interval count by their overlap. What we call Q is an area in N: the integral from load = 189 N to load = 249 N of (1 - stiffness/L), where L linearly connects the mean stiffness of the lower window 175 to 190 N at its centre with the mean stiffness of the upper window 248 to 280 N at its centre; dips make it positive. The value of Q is 6.22 N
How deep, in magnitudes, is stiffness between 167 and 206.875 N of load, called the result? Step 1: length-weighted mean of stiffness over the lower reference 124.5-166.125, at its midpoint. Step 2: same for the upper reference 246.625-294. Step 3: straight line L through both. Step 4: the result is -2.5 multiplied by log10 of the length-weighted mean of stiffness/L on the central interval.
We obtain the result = 0.31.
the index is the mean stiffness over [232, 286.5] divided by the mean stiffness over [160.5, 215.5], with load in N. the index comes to 1.22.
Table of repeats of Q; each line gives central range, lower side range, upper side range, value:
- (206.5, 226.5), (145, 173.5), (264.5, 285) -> 0.9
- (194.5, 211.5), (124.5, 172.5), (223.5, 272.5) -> 6.6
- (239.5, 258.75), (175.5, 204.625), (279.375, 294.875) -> -1.6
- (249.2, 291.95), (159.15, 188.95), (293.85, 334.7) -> 0.9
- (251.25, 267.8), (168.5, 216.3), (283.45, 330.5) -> -0.9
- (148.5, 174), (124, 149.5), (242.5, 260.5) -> 0.4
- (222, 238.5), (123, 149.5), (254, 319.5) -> 0.4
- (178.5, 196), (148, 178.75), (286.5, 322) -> 4.5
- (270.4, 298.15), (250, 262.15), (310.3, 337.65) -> 0.1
